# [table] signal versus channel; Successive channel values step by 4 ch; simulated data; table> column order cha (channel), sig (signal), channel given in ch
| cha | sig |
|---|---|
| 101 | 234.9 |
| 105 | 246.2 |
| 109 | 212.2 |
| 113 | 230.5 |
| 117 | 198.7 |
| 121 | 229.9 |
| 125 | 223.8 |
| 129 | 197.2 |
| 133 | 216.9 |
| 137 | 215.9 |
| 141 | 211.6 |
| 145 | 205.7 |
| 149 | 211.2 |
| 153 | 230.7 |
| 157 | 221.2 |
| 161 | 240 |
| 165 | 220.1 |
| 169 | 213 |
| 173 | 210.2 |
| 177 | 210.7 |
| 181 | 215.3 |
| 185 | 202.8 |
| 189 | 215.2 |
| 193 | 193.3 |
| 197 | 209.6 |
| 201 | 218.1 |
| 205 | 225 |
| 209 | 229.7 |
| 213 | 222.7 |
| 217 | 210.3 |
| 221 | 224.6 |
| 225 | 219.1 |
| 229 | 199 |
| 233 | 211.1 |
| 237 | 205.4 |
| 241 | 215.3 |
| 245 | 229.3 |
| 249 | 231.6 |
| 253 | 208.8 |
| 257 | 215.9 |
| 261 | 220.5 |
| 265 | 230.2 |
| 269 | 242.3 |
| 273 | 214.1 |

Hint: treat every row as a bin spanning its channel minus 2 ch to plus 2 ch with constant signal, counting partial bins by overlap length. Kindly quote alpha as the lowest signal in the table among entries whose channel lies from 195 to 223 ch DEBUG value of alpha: 209.6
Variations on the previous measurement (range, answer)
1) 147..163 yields 211.2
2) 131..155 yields 205.7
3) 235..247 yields 205.4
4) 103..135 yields 197.2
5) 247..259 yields 208.8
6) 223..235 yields 199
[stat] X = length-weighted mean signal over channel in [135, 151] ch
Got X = 211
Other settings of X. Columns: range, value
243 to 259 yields 221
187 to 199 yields 206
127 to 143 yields 210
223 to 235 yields 210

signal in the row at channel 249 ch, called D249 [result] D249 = 231.6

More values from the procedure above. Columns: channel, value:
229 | 199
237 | 205.4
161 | 240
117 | 198.7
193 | 193.3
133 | 216.9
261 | 220.5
